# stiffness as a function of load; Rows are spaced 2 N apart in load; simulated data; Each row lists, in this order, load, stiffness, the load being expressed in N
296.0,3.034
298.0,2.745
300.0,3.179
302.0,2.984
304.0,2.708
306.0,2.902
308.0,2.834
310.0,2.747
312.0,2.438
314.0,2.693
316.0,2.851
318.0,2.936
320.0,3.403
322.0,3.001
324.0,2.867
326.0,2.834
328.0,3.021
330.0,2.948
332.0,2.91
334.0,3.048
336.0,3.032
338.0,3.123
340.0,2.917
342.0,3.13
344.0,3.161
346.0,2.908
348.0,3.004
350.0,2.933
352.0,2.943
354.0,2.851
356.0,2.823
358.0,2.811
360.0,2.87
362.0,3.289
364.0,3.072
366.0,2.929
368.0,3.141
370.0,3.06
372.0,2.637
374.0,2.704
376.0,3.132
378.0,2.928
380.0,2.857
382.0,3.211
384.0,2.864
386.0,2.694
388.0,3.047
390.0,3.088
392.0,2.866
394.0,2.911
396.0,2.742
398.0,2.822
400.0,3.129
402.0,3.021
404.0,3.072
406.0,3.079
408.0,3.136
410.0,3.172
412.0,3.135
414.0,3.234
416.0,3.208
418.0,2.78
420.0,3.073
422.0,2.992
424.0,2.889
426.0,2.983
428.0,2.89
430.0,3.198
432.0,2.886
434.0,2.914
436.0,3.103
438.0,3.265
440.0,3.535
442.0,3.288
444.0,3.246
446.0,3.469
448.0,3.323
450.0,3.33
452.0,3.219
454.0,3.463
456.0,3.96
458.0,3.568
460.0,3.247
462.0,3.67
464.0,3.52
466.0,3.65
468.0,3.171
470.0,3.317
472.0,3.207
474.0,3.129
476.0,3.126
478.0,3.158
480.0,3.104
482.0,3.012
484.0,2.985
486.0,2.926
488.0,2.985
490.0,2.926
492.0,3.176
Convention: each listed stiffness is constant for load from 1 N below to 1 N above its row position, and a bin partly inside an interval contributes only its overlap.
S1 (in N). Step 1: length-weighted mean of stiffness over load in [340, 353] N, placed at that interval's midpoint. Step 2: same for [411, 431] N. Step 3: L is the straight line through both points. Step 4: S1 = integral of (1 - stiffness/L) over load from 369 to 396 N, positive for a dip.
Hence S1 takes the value 0.9 N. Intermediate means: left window 3.01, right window 3.04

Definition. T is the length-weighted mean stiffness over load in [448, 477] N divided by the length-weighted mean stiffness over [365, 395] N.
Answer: 1.2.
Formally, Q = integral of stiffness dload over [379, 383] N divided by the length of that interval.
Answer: 3.03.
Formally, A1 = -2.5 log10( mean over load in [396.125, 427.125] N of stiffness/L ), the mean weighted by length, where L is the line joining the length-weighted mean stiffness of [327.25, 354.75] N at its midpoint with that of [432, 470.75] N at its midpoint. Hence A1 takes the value 0.07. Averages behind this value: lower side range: 3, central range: 3.04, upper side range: 3.37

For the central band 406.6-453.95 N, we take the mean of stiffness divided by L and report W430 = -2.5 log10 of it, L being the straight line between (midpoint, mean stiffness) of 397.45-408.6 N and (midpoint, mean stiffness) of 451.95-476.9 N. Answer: 0.02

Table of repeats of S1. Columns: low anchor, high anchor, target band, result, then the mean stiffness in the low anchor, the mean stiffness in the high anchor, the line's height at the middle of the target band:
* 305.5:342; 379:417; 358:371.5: -0.2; 2.92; 3.02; 2.97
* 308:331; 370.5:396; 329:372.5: -1.3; 2.88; 2.91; 2.9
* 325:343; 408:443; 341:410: 1.6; 3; 3.09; 3.04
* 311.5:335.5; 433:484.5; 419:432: 0.9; 2.92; 3.31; 3.22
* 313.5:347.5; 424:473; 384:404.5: 1.5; 2.99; 3.3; 3.16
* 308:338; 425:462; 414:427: 0.8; 2.91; 3.28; 3.21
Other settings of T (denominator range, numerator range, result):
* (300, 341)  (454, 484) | 1.14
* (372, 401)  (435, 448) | 1.14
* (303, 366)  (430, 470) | 1.14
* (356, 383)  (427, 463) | 1.12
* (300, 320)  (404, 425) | 1.08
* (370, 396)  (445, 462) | 1.19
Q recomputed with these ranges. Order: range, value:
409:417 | 3.19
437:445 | 3.33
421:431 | 2.99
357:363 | 2.99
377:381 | 2.89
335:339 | 3.08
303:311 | 2.8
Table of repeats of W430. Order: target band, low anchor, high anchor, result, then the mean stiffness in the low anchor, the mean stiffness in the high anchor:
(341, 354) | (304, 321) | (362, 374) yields -0.03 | 2.84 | 2.97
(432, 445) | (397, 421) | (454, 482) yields 0.01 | 3.07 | 3.36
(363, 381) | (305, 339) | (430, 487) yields 0.04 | 2.92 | 3.28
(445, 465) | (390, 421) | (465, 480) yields -0.09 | 3.03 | 3.24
